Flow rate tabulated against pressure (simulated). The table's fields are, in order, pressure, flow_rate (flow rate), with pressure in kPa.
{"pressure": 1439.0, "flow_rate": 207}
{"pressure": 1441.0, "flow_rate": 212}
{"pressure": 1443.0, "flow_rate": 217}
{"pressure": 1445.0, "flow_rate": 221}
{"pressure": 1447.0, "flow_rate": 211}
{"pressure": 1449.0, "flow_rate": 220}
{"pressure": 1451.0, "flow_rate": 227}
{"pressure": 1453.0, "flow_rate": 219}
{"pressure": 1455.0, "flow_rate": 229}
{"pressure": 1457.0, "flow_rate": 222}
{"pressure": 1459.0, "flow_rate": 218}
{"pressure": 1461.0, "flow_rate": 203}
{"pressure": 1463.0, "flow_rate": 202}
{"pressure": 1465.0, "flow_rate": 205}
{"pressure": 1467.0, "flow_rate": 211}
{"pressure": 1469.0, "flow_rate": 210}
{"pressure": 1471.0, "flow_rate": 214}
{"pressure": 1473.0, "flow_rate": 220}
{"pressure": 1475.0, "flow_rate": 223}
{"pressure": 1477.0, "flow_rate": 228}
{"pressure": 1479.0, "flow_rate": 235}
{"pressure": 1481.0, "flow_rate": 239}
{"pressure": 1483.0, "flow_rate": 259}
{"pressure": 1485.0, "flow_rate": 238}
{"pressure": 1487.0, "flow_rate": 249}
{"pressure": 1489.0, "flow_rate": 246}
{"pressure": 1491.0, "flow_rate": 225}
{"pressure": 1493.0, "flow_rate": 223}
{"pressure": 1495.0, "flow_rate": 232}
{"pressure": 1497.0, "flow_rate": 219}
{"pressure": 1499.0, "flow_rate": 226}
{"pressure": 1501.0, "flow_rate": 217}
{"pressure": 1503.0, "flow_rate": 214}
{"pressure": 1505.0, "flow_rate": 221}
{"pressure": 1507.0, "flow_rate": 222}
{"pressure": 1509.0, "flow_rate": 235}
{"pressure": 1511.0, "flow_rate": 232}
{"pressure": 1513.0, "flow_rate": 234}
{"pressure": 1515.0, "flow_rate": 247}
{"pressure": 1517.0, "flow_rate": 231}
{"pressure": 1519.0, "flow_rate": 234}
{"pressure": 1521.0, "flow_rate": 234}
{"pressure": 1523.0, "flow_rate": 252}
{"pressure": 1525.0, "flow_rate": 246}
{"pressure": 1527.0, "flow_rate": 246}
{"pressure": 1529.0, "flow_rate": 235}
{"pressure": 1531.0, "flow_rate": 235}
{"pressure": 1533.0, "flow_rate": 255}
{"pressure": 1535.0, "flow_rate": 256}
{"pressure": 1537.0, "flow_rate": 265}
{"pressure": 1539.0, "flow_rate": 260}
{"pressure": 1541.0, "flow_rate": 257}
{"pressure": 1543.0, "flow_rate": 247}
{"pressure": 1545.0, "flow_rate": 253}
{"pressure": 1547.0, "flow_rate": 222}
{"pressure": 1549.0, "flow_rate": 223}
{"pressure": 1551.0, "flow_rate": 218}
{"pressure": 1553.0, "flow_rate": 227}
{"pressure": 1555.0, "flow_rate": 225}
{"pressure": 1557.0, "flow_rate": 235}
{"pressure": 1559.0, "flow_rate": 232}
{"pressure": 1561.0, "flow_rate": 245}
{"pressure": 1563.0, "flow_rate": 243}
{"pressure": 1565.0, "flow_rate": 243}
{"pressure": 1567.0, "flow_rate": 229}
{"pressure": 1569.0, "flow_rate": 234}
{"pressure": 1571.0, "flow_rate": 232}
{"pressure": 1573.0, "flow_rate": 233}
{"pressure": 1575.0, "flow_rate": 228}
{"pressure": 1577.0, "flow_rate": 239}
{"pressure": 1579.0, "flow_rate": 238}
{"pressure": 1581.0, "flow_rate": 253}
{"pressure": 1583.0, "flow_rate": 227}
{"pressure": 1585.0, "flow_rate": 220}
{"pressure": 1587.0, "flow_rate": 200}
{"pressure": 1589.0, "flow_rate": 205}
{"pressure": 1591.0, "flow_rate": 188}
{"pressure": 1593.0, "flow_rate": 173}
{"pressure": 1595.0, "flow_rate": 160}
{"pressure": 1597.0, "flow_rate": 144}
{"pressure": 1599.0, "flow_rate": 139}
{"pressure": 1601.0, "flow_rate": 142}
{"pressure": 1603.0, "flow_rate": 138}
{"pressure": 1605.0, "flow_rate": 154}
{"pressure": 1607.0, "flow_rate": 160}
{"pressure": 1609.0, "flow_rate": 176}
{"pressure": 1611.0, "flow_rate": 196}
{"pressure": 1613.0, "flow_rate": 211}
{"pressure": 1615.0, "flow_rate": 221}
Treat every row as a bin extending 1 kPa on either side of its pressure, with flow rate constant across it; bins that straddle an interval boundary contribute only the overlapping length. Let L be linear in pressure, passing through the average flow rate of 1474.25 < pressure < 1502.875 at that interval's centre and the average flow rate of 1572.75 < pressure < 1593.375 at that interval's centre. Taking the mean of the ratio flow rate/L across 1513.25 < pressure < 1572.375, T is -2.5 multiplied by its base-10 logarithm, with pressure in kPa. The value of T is -0.07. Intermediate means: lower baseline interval 232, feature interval 240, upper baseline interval 219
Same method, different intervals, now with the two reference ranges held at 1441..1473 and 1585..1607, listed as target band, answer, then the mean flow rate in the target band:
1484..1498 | -0.15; 233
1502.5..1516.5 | -0.17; 230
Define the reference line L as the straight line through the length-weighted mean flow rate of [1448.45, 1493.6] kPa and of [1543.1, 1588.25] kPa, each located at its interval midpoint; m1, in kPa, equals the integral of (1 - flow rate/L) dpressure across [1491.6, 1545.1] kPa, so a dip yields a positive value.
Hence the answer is -2.2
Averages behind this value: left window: 225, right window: 232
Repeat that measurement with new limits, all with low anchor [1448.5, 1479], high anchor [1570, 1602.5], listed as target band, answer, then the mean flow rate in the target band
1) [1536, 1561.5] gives -4.2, 239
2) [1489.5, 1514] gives -1.6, 225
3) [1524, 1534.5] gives -1.8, 244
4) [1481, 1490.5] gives -1.4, 246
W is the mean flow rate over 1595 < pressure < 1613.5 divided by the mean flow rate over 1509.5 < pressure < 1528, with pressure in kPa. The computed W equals 0.7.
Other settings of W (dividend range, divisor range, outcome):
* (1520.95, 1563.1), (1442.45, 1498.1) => 1.08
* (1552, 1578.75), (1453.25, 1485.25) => 1.06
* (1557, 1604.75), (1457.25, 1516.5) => 0.92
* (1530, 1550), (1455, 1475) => 1.16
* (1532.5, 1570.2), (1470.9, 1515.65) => 1.04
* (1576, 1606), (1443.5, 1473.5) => 0.87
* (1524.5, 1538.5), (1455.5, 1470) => 1.18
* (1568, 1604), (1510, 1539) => 0.82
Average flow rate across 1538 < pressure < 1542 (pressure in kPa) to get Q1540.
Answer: 258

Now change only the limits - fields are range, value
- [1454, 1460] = 223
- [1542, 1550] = 236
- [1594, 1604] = 145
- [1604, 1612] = 172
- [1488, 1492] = 236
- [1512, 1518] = 237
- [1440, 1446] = 217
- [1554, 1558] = 230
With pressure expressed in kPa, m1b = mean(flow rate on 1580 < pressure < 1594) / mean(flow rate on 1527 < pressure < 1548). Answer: 0.84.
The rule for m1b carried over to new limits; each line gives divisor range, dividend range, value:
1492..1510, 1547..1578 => 1.04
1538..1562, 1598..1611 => 0.65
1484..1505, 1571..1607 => 0.85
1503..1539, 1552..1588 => 0.97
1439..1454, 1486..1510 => 1.05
